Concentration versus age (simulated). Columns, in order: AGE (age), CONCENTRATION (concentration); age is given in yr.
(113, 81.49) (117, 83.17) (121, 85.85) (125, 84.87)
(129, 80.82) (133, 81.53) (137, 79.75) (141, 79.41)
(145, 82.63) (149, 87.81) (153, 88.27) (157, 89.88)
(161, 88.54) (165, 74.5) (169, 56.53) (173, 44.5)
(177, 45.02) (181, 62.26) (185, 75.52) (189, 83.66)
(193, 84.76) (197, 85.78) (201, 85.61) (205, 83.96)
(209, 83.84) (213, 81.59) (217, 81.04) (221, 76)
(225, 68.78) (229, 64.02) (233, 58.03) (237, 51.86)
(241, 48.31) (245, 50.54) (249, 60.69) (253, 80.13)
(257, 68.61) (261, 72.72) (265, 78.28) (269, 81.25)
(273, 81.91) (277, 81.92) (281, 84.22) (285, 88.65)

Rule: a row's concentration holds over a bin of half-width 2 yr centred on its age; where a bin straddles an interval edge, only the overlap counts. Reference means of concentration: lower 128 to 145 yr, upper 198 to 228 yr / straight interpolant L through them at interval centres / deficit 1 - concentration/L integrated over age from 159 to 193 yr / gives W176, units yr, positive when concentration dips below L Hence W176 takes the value 5.4 yr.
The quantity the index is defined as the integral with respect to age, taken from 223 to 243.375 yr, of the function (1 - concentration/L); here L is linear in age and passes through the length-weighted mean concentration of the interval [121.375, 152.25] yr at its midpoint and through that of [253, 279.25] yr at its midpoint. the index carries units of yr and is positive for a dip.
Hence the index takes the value 5.4 yr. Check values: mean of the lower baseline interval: 82.8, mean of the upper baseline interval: 77.7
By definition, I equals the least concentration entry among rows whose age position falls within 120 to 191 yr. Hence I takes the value 44.5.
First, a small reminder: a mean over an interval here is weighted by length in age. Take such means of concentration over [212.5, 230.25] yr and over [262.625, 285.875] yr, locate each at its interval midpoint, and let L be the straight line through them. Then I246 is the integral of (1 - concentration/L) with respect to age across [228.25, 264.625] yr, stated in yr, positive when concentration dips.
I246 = 7.4 yr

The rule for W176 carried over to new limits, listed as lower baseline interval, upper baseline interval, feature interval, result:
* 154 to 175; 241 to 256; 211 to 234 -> -2.5 yr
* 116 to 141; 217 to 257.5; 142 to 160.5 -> -2.0 yr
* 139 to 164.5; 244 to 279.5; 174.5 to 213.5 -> 2.0 yr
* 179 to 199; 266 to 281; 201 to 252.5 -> 7.3 yr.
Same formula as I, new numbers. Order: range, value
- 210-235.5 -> 58.03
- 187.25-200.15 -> 83.66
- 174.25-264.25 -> 45.02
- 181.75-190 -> 75.52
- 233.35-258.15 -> 48.31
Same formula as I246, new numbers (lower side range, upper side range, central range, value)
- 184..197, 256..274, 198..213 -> -0.53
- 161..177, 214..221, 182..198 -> -2.79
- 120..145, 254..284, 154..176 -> 2.93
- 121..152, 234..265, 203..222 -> -3.35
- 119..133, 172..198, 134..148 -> -0.24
